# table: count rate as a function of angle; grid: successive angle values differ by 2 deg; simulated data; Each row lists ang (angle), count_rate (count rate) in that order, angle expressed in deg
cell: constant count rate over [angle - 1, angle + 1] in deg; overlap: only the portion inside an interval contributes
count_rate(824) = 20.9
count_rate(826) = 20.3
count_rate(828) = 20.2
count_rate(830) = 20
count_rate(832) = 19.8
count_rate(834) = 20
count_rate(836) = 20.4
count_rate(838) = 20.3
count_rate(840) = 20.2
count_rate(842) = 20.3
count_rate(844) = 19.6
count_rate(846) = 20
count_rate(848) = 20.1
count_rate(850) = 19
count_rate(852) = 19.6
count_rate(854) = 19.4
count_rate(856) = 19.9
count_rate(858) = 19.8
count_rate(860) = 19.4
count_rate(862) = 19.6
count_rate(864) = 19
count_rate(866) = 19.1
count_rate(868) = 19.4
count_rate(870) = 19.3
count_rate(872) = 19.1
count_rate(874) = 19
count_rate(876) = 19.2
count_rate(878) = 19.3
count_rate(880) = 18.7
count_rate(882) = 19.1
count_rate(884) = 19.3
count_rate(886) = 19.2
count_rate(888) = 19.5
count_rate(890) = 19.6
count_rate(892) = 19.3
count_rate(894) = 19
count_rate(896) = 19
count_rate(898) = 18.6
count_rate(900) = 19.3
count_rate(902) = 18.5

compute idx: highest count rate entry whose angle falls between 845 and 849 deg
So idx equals 20.1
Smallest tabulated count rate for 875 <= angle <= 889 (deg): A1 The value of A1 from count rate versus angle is 18.7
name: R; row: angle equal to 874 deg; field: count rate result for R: 19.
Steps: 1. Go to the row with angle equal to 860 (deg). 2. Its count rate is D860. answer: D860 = 19.4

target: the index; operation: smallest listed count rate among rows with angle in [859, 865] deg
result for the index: 19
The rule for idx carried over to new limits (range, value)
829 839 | 20.4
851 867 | 19.9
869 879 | 19.3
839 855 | 20.3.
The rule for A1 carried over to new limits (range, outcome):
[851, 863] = 19.4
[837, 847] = 19.6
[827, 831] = 20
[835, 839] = 20.3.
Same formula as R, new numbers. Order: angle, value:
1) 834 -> 20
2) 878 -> 19.3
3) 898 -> 18.6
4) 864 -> 19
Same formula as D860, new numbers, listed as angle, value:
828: 20.2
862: 19.6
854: 19.4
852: 19.6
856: 19.9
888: 19.5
